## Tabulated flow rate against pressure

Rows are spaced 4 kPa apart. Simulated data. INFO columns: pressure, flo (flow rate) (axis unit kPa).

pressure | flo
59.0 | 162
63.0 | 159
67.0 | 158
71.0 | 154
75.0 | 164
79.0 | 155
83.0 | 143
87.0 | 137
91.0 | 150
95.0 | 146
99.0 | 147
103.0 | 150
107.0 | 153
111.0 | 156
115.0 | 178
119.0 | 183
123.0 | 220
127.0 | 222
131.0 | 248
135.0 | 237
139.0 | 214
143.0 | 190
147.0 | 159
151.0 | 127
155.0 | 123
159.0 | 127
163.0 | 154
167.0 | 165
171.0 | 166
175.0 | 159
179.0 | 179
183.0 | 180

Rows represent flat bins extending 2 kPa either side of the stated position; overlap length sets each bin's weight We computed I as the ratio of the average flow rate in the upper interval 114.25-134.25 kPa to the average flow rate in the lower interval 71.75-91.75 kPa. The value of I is 1.43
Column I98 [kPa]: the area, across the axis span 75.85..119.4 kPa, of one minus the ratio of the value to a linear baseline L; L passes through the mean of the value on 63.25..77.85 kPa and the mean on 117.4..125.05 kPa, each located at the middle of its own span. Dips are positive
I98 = 6.8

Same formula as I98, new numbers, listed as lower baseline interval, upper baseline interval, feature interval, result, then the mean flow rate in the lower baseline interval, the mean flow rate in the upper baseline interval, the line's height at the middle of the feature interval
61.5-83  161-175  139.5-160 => 1.2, 157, 161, 160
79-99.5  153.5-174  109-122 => -2.6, 145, 148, 146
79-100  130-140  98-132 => 2.2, 145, 233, 195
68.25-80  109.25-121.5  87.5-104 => 1.9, 158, 175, 167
